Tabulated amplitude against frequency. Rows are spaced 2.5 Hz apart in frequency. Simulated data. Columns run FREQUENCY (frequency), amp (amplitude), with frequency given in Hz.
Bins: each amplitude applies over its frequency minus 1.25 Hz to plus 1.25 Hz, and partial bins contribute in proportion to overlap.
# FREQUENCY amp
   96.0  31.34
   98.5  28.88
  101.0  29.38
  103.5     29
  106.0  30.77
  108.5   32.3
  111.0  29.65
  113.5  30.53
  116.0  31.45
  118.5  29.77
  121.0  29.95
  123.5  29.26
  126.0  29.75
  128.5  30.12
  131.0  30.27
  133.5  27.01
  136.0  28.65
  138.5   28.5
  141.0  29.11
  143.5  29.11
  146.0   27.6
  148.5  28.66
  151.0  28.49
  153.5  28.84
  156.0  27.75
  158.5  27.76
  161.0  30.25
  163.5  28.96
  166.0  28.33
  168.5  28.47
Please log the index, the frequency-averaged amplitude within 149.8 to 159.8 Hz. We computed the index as 28.2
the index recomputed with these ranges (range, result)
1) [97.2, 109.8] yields 30.1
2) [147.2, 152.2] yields 28.6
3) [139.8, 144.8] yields 29.1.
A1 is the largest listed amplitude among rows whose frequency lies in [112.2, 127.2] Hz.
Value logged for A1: 31.45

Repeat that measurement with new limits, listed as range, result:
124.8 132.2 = 30.27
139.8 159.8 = 29.11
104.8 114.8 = 32.3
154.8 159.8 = 27.76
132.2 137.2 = 28.65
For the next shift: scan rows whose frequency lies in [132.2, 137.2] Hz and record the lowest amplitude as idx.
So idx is 27.01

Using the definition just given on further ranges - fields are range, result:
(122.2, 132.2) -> 29.26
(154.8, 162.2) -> 27.75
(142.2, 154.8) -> 27.6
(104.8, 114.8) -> 29.65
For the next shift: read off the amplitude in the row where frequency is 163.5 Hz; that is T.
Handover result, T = 28.96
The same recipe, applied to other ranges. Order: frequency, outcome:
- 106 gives 30.77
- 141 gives 29.11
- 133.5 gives 27.01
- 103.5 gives 29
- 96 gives 31.34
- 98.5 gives 28.88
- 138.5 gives 28.5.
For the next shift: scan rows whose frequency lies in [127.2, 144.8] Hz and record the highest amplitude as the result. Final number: 30.27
